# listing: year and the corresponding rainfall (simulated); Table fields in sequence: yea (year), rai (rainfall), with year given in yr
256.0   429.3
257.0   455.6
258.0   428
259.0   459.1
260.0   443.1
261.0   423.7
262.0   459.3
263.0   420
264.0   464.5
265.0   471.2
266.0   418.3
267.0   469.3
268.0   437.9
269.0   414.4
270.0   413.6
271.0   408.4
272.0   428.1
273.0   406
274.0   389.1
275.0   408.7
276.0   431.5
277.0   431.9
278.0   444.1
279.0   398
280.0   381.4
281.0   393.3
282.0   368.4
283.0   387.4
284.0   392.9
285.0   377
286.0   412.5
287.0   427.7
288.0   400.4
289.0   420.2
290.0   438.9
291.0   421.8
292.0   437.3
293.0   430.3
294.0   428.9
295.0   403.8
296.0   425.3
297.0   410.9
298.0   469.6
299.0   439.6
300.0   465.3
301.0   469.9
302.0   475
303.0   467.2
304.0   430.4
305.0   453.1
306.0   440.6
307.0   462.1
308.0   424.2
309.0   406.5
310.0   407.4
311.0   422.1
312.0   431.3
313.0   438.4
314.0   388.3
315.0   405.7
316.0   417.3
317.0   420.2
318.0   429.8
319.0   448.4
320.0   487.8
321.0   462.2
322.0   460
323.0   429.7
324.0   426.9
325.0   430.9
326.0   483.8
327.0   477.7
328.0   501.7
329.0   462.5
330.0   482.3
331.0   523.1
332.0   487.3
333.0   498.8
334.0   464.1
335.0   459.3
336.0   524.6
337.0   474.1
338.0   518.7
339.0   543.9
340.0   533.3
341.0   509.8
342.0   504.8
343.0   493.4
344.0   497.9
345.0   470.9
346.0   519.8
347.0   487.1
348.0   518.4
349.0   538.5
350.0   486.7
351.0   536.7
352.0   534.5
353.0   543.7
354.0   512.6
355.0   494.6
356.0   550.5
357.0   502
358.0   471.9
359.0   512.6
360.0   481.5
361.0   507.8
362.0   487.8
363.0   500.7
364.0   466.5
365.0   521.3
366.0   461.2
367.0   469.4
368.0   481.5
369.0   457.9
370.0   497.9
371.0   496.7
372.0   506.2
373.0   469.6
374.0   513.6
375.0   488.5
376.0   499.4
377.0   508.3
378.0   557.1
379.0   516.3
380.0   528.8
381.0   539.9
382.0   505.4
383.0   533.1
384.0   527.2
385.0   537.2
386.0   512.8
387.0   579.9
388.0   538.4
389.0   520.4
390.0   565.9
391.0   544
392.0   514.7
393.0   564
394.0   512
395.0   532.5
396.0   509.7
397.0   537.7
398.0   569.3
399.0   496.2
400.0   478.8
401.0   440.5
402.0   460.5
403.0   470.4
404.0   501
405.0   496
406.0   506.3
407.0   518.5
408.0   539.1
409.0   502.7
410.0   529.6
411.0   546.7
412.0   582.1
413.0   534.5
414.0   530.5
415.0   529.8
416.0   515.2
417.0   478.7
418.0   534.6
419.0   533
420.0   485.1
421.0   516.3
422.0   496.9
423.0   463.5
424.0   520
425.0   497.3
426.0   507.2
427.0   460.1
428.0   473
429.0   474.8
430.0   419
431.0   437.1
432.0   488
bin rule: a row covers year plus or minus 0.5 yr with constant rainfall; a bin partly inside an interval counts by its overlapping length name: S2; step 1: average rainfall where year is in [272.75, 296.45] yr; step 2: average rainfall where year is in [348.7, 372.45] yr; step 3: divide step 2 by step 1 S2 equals 1.22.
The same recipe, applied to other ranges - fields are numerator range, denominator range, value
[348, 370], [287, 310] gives 1.15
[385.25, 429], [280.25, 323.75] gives 1.20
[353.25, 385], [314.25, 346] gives 1.06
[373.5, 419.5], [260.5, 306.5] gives 1.22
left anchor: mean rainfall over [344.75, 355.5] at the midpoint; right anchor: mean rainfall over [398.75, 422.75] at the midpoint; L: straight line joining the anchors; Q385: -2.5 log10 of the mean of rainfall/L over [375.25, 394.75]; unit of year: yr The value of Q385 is -0.04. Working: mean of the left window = 514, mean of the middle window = 531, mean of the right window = 509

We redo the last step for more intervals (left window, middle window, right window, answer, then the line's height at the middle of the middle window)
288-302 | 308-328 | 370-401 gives 0.05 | 458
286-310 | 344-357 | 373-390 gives -0.05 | 492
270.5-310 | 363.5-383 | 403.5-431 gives -0.05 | 477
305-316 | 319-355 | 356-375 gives -0.08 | 456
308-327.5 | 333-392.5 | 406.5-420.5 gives -0.07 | 478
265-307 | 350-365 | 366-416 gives -0.05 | 487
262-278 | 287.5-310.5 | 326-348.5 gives 0.05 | 459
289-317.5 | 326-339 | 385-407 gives -0.07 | 460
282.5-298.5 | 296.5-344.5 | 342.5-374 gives -0.02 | 454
